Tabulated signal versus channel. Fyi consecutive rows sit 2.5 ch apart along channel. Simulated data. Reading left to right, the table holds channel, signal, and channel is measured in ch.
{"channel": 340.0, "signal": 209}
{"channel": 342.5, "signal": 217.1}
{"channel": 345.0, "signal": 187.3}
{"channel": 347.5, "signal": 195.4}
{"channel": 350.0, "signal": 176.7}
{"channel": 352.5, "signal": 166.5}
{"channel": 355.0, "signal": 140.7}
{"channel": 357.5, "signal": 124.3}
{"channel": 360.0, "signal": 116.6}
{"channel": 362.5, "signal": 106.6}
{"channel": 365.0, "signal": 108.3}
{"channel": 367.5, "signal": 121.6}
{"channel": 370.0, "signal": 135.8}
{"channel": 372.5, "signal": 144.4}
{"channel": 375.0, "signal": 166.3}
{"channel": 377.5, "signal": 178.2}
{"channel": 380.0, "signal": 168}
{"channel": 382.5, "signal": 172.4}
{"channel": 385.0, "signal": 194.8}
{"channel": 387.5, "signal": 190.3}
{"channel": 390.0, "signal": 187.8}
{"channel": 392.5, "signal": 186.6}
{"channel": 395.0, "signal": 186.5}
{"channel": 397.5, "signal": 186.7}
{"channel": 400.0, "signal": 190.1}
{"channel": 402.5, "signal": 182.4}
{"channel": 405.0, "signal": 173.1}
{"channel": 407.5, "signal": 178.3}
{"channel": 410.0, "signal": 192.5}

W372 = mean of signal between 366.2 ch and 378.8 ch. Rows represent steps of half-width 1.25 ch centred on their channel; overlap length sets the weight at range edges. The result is 149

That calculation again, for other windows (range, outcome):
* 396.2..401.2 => 188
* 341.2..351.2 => 194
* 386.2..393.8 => 188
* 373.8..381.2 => 171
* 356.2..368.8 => 116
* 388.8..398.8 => 187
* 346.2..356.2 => 170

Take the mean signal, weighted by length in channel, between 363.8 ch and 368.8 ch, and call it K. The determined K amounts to 115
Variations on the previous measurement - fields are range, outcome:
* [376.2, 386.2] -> 178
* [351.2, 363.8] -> 131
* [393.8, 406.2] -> 184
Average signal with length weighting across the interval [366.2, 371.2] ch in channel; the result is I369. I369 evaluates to 128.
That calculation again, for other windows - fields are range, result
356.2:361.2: 121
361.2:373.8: 123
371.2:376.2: 155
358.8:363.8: 112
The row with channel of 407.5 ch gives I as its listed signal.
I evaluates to 178.3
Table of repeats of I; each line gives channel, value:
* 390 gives 187.8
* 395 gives 186.5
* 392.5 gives 186.6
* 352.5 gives 166.5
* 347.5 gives 195.4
